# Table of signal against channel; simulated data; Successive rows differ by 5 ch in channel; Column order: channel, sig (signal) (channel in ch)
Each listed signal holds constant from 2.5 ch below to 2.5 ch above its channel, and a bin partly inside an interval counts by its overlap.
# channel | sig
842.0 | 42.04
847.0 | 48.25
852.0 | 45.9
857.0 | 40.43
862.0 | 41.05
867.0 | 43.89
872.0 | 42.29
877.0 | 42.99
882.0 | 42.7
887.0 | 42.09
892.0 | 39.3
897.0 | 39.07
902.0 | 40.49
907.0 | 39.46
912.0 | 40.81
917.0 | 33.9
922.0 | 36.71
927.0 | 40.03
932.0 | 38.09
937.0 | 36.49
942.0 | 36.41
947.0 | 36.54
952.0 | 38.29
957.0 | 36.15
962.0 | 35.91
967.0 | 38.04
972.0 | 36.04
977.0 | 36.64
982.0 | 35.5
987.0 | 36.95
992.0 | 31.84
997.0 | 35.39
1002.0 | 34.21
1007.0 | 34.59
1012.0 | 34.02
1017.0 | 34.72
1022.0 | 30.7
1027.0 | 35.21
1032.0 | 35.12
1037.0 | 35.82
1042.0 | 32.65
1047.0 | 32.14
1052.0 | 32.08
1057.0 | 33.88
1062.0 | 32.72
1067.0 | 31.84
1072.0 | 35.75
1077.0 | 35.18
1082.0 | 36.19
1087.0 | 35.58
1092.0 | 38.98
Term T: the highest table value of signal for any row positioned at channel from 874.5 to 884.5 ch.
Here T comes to 42.99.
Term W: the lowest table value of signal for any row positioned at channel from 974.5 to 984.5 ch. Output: 35.5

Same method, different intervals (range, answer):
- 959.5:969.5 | 35.91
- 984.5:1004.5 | 31.84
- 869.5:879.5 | 42.29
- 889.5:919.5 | 33.9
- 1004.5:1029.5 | 30.7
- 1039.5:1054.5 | 32.08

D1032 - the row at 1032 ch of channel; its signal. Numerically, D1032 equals 35.12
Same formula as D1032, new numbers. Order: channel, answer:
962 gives 35.91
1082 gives 36.19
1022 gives 30.7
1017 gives 34.72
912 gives 40.81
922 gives 36.71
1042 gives 32.65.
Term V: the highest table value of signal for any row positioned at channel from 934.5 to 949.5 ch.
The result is 36.54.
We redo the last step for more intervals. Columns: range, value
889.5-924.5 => 40.81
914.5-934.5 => 40.03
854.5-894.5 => 43.89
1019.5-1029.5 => 35.21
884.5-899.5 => 42.09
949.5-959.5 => 38.29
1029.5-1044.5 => 35.82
